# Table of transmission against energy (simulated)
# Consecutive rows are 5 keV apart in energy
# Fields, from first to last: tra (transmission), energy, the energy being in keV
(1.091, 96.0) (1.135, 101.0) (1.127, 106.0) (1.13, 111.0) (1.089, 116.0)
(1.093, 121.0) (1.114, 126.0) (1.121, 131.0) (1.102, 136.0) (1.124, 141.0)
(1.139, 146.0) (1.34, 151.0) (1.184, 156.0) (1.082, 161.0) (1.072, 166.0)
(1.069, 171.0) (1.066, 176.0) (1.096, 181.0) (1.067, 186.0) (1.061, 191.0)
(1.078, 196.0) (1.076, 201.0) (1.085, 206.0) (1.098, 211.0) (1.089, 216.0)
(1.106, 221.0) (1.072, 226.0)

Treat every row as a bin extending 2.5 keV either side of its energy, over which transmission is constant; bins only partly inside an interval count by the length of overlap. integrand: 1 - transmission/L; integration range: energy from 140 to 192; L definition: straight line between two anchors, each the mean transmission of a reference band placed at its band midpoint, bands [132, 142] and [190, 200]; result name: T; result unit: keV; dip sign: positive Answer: -1.29 keV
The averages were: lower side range 1.11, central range 1.12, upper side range 1.07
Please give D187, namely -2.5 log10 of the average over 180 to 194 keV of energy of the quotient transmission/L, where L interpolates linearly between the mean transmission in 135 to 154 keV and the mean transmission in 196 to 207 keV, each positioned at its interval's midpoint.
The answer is 0.03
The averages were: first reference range 1.18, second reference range 1.08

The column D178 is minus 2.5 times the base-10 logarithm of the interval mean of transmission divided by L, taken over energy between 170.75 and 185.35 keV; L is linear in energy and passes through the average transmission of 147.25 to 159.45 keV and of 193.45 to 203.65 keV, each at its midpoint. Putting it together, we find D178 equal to 0.07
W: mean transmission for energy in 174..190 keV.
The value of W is 1.08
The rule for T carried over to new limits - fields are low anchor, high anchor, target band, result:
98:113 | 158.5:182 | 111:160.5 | -1.7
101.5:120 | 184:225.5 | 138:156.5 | -1.6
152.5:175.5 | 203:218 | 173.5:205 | 0.7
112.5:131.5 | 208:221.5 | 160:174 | 0.3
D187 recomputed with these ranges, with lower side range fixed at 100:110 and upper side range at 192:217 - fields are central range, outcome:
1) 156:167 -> 0.002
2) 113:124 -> 0.029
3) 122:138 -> 0.008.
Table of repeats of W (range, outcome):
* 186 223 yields 1.08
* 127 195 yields 1.12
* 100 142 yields 1.11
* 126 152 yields 1.15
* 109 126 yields 1.1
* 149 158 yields 1.26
